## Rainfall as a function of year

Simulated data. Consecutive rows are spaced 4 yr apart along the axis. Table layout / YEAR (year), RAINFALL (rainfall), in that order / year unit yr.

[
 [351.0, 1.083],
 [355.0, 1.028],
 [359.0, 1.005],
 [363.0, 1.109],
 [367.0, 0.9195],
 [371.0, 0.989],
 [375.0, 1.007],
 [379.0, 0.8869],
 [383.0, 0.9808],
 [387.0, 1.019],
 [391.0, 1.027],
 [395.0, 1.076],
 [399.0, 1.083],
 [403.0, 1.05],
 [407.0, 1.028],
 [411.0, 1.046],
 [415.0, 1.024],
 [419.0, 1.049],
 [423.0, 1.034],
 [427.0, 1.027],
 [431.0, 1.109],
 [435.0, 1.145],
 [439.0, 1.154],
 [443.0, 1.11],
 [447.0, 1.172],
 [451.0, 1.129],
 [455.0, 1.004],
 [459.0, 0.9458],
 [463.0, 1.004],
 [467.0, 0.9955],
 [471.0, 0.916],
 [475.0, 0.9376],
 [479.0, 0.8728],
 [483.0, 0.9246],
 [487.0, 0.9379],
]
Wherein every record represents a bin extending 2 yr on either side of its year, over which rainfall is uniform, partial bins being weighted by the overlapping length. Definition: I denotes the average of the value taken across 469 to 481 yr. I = 0.909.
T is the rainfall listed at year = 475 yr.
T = 0.9376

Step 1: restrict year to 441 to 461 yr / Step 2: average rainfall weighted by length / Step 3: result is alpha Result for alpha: 1.07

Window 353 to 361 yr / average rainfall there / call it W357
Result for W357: 1.02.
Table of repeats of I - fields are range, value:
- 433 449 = 1.15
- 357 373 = 1.01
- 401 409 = 1.04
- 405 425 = 1.04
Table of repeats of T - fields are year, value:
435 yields 1.145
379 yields 0.8869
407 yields 1.028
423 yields 1.034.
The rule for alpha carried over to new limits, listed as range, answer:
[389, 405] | 1.06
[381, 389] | 1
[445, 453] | 1.15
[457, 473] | 0.965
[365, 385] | 0.957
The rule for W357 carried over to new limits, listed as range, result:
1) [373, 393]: 0.984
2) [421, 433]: 1.06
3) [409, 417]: 1.04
